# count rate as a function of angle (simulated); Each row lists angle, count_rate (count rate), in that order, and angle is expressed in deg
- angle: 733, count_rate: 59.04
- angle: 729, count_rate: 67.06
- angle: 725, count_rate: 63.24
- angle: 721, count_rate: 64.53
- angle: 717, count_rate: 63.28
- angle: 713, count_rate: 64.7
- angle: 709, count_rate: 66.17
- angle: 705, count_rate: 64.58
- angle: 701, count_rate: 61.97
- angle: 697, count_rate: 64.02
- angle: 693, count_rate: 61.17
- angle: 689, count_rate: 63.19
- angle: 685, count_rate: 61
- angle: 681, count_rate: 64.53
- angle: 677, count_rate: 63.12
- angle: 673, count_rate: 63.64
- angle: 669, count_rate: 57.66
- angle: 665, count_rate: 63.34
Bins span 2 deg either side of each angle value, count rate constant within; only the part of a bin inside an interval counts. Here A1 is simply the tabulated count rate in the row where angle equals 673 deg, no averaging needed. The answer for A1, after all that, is 63.64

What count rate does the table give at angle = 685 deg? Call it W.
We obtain 61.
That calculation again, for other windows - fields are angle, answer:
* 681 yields 64.53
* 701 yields 61.97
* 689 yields 63.19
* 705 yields 64.58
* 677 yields 63.12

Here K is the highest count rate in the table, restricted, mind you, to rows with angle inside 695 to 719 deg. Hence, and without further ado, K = 66.17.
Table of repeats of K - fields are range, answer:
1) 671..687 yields 64.53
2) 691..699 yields 64.02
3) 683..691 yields 63.19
